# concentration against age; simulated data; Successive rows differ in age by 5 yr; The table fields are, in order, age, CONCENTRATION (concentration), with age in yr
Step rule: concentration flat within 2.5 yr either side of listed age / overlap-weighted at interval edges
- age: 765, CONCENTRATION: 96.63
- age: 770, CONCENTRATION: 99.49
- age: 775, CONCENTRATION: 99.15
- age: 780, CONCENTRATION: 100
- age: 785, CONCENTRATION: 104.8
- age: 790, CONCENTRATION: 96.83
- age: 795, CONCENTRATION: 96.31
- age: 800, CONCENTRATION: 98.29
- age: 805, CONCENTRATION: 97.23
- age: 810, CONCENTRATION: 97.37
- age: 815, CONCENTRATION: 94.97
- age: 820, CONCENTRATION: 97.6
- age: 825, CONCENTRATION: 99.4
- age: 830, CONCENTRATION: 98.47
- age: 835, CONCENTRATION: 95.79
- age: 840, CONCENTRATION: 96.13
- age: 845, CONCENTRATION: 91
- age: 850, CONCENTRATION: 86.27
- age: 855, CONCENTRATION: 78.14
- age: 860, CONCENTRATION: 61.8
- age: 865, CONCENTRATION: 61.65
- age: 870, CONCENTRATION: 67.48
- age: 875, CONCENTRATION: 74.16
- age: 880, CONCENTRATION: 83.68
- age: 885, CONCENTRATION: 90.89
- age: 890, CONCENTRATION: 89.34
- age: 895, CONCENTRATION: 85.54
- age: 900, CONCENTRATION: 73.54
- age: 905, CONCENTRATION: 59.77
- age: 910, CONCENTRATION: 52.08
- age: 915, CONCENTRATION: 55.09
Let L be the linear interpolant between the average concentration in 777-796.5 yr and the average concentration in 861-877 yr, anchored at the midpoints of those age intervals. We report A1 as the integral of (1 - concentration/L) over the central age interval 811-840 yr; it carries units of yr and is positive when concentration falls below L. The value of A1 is -4.5 yr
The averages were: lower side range 99.6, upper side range 67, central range 97.2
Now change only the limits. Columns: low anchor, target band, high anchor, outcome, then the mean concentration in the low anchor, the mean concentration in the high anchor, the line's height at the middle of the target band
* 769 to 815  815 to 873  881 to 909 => 2.4 yr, 98.6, 78.5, 88.5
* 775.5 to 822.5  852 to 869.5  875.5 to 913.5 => 3.3 yr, 98.2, 75.7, 83.7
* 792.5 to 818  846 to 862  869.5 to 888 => 1.7 yr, 96.8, 80.6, 86.1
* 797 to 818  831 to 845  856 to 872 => -2.8 yr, 97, 64.9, 79.6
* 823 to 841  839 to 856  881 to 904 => 1.1 yr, 97.5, 83.1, 93.8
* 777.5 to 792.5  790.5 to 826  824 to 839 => 0.7 yr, 101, 97.6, 99.1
